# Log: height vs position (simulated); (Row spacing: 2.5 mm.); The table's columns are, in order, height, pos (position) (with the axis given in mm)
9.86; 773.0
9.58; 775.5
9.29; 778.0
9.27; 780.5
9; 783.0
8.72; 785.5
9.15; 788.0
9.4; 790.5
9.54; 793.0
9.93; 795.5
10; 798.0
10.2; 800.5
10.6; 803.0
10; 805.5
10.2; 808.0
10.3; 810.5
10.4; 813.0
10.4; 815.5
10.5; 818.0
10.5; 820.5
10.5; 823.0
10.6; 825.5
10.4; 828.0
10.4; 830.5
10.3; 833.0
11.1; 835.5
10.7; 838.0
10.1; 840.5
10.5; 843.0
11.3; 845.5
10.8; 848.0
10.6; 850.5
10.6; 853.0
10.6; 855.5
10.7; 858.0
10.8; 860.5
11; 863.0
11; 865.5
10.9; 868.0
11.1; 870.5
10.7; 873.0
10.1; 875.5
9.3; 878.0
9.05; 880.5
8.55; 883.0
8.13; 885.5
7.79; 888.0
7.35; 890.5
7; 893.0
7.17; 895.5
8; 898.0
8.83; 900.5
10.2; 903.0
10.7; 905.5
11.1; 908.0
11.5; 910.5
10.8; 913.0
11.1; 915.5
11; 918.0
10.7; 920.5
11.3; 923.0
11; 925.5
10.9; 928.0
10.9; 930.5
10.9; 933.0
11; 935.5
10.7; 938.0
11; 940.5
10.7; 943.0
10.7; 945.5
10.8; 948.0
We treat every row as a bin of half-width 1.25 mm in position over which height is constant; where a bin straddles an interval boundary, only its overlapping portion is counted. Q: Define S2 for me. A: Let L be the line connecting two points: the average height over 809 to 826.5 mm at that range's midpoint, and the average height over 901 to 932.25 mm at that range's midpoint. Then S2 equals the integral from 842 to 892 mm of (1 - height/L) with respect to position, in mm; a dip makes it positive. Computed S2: 3.0 mm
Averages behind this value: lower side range 10.5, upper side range 10.9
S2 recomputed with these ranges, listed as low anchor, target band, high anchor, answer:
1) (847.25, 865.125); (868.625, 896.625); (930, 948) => 5.11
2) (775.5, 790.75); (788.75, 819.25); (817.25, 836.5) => -0.91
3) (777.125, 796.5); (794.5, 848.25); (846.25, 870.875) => -2.29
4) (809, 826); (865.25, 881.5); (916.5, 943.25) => 0.61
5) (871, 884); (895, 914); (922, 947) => 0.71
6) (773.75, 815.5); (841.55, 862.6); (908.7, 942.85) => -0.94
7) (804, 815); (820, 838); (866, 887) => -0.81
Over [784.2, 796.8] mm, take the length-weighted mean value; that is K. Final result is 9.35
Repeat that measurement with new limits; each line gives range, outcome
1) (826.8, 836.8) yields 10.6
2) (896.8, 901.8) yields 8.44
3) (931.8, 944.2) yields 10.9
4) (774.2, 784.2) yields 9.29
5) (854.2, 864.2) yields 10.8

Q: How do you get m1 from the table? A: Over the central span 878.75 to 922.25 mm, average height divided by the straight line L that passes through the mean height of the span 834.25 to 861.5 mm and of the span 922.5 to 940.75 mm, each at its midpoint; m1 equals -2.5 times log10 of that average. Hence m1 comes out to 0.16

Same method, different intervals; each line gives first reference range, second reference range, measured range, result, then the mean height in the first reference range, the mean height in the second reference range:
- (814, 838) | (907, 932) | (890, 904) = 0.324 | 10.5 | 11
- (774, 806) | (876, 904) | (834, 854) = -0.200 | 9.58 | 8.34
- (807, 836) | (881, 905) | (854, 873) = -0.187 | 10.5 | 8.22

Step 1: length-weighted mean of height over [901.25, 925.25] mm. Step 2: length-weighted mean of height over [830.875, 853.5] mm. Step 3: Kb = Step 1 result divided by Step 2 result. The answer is 1.0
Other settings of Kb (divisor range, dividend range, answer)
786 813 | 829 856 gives 1.07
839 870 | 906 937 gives 1.02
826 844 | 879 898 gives 0.75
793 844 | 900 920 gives 1.04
